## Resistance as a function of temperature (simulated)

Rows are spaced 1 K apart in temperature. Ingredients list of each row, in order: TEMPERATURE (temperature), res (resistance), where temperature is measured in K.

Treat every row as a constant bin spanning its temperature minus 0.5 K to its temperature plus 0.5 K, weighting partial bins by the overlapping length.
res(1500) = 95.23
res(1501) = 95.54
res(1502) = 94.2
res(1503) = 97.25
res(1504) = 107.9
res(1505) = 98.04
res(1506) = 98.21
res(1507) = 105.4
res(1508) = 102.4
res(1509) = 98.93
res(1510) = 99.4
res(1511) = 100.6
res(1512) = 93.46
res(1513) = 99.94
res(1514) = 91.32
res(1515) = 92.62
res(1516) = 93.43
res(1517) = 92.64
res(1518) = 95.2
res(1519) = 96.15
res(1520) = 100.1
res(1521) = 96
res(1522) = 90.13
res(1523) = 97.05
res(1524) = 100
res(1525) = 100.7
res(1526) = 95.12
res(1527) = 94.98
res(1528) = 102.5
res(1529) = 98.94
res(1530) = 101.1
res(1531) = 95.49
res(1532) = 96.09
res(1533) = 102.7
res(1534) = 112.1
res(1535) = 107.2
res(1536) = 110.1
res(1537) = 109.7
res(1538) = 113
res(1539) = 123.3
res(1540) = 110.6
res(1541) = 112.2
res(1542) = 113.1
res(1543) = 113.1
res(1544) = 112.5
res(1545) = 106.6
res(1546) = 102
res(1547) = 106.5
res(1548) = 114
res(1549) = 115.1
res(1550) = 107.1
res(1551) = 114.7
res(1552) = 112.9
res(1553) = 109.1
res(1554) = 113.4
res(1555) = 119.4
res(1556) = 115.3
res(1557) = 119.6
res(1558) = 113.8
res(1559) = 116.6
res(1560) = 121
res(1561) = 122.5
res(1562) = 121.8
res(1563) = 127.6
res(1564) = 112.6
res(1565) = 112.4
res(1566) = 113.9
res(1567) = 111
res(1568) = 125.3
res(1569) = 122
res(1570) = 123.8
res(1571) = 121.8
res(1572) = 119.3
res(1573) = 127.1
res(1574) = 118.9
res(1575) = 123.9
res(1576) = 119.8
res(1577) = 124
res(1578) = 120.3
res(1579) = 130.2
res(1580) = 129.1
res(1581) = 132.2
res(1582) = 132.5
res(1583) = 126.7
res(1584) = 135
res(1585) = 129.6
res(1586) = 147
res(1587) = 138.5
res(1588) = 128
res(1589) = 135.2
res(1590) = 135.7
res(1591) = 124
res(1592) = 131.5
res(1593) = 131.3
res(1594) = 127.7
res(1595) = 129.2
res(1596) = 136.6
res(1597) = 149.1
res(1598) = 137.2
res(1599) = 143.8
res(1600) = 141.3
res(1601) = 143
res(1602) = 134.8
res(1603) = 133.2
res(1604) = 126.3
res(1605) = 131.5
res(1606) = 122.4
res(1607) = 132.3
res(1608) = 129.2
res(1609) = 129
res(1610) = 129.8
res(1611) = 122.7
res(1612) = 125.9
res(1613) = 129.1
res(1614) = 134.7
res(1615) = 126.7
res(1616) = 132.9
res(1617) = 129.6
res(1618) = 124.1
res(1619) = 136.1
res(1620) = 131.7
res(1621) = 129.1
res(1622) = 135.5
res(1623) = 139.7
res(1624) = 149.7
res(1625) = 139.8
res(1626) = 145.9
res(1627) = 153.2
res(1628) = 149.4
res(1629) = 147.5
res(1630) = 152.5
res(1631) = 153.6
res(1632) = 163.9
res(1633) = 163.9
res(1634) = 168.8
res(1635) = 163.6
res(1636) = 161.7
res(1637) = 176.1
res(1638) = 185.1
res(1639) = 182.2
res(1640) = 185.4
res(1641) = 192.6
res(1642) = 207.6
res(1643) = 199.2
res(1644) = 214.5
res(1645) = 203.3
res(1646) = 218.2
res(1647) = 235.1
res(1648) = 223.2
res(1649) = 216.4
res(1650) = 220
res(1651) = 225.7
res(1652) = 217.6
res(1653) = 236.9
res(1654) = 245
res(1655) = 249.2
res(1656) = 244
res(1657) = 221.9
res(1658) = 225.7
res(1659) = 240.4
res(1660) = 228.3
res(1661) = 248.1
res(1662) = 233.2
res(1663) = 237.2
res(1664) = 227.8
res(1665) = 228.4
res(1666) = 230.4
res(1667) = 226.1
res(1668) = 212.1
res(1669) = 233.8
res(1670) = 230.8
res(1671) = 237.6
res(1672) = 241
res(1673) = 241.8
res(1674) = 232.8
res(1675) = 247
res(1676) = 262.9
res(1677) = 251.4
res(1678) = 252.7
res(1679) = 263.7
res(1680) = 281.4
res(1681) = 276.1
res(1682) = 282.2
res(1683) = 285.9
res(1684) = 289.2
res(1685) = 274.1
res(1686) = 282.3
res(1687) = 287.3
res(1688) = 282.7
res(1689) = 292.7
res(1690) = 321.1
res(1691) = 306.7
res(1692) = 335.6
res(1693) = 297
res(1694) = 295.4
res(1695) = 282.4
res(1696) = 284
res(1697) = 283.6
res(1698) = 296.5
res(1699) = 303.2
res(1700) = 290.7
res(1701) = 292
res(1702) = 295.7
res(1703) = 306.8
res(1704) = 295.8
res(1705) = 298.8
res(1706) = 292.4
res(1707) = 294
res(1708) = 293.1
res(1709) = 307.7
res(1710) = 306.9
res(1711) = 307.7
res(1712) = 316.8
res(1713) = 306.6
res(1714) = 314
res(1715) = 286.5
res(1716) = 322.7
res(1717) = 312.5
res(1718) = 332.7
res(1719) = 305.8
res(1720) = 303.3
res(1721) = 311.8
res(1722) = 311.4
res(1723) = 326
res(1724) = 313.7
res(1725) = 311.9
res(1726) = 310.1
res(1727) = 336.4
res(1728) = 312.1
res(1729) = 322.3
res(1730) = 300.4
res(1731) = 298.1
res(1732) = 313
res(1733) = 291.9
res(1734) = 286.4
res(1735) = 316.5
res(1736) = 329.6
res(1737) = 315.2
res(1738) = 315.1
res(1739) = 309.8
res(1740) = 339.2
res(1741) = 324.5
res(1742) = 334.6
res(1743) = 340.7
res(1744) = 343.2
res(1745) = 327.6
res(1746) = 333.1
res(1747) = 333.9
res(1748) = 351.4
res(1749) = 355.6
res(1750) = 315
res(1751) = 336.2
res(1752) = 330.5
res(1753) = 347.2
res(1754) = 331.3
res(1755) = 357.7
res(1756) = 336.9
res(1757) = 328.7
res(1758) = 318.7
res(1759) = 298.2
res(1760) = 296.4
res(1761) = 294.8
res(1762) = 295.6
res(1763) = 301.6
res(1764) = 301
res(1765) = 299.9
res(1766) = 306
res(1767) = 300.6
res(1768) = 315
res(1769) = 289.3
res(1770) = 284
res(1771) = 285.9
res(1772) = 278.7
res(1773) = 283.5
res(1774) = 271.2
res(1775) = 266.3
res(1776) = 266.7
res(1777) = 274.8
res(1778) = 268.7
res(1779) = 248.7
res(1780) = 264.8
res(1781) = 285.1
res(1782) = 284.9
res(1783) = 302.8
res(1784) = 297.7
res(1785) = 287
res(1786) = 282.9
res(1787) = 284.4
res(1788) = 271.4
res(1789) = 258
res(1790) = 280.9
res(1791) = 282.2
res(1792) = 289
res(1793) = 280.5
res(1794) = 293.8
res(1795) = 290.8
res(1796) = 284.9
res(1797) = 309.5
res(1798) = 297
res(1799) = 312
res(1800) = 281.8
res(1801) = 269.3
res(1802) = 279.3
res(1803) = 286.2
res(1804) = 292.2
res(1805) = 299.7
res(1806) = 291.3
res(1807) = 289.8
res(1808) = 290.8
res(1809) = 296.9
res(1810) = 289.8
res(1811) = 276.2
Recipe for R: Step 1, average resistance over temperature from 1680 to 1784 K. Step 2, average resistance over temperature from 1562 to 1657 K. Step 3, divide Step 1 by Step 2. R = 2.02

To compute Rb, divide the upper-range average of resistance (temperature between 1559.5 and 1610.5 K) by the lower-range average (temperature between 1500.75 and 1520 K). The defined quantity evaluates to 1.3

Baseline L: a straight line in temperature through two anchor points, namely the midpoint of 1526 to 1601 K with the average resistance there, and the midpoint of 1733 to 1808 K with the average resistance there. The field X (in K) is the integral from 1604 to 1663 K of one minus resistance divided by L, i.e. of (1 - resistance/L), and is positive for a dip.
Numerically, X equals 2.6 K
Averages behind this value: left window 120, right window 301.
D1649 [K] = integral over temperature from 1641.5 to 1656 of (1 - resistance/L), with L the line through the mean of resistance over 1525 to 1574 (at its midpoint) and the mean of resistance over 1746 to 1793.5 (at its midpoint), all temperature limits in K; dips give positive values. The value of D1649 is -1.96 K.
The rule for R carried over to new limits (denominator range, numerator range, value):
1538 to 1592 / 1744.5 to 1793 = 2.49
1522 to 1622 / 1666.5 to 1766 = 2.49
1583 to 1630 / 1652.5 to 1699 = 1.93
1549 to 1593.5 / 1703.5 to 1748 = 2.55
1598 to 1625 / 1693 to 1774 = 2.34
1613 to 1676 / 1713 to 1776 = 1.61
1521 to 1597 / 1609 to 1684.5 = 1.70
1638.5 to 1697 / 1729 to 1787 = 1.24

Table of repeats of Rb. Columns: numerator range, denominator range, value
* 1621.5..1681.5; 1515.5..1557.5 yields 1.98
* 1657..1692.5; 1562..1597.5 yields 2.03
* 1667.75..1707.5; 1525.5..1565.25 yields 2.51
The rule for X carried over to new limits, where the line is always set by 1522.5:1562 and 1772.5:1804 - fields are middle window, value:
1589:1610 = 2.23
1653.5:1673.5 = -4.11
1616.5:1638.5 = 2.51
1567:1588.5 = 1.14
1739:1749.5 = -3.59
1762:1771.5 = -1.11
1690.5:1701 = -3.89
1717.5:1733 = -4.93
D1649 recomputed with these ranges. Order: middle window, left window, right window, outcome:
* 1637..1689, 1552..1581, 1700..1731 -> 1.1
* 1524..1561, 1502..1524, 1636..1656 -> 4.0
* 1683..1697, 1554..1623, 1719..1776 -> -2.7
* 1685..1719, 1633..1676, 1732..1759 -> -3.1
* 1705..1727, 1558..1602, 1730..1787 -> -3.8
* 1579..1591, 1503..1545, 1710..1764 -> 2.3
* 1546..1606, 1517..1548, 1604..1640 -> -0.8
